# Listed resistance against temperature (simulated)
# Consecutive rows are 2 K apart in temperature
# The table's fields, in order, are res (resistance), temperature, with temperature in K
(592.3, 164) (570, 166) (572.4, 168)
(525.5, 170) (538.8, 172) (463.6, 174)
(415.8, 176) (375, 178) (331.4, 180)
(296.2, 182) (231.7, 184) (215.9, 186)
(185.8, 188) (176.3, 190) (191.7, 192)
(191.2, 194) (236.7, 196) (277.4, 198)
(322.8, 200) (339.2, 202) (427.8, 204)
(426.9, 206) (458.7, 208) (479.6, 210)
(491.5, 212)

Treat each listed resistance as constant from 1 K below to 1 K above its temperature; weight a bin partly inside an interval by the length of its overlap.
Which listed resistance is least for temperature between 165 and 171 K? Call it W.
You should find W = 525.5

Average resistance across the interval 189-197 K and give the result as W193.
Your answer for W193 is 199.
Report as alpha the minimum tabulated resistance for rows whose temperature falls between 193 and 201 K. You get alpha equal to 191.2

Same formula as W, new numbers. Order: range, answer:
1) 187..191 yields 176.3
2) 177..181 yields 331.4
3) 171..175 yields 463.6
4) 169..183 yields 296.2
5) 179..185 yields 231.7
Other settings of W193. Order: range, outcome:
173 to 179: 418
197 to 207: 359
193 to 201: 257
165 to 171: 556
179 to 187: 269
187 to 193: 185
